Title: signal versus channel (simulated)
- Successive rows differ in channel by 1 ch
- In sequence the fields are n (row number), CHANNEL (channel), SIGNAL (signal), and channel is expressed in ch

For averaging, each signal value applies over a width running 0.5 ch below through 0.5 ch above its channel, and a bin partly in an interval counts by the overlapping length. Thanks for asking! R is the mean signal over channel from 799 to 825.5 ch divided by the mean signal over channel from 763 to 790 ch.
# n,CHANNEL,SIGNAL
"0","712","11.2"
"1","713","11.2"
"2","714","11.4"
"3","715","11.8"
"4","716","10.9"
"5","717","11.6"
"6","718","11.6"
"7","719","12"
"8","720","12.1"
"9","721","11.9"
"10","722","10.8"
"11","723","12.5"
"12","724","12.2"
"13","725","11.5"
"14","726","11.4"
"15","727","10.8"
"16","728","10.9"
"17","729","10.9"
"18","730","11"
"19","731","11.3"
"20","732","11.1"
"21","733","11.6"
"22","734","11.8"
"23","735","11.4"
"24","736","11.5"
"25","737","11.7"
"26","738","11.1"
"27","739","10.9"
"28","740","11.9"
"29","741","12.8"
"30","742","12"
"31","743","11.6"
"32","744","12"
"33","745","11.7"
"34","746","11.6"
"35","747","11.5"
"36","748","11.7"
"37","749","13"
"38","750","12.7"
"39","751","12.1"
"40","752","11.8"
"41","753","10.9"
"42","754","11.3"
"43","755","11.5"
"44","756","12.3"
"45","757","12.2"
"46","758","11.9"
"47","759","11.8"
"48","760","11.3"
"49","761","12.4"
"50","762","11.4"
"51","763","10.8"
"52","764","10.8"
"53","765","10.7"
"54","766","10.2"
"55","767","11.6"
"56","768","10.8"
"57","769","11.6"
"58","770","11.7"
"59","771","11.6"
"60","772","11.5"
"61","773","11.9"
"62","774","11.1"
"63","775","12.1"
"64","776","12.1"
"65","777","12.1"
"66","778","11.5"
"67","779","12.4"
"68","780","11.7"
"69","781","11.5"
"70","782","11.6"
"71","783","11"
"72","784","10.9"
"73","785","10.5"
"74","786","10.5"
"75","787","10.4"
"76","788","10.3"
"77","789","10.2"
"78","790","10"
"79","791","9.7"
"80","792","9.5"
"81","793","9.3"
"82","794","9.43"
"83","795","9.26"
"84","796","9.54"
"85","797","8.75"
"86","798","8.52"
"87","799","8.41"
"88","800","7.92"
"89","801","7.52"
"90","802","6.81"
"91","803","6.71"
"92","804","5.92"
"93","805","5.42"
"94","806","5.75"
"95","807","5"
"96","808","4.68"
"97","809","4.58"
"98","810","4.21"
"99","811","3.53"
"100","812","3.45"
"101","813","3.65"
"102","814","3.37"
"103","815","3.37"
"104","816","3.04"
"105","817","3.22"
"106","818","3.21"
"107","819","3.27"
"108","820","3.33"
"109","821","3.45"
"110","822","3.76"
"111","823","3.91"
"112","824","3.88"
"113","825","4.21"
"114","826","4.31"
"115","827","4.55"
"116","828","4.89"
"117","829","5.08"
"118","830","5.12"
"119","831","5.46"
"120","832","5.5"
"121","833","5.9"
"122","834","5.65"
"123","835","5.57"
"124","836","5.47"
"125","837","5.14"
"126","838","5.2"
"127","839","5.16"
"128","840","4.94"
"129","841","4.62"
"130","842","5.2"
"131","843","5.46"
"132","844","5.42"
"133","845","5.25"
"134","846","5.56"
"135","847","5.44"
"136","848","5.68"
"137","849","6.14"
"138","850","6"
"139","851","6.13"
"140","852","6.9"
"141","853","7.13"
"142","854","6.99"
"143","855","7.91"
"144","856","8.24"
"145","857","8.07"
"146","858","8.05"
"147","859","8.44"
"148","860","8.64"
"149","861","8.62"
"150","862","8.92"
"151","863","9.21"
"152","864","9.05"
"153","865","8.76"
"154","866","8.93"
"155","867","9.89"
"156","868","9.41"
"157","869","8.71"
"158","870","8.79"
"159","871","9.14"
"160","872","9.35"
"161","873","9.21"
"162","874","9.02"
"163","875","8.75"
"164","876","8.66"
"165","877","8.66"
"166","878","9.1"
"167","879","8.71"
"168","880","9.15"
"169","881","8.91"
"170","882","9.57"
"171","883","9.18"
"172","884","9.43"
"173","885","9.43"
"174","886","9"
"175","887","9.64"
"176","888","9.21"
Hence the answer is 0.4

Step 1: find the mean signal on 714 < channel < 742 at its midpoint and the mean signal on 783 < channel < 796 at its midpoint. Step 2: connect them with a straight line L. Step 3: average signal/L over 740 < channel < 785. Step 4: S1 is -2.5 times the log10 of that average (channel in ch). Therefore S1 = -0.09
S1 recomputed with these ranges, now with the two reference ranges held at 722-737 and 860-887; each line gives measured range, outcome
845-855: 0.45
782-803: 0.11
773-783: -0.11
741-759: -0.08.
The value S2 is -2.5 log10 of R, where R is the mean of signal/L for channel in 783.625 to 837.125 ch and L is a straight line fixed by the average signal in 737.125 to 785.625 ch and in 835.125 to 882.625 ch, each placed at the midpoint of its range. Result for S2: 0.49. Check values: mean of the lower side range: 11.6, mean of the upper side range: 7.56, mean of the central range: 6.2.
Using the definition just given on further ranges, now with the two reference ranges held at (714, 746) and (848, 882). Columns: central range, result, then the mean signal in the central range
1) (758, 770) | -0.05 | 11.3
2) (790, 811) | 0.33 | 7.32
